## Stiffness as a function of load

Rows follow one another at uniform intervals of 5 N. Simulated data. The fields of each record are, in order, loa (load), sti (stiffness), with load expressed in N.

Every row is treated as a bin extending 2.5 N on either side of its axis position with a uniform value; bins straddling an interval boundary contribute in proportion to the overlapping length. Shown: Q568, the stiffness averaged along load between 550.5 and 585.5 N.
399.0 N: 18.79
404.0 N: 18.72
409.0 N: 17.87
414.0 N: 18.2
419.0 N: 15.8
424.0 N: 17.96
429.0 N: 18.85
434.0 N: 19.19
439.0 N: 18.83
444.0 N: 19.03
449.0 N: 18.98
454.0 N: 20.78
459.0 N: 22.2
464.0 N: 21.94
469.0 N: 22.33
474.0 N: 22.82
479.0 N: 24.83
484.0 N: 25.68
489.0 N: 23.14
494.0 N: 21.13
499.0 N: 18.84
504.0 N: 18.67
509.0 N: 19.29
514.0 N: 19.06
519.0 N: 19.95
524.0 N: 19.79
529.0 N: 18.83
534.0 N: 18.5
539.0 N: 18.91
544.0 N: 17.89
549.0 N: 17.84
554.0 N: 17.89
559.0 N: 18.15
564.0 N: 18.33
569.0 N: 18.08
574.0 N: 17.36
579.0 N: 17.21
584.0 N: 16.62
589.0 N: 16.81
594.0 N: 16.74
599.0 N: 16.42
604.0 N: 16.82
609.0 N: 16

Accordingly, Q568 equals 17.7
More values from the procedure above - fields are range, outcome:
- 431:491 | 21.6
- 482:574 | 19.4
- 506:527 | 19.5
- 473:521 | 21.3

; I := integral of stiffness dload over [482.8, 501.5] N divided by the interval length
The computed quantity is 22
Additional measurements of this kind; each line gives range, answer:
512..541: 19.2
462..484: 23.3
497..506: 18.8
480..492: 24.3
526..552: 18.4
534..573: 18.1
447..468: 21.1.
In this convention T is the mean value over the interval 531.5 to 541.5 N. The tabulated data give 18.7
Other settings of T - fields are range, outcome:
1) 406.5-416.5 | 18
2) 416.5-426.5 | 16.9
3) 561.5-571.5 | 18.2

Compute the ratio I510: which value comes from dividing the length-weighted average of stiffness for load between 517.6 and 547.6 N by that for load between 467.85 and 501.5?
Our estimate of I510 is 0.8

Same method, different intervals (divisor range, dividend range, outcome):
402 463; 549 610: 0.91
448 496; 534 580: 0.80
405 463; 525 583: 0.95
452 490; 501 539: 0.83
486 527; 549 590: 0.88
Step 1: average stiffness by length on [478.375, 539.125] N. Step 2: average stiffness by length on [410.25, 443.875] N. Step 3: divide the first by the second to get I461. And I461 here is 1.12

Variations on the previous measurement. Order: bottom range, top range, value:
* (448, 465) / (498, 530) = 0.91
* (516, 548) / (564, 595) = 0.91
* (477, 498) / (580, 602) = 0.72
